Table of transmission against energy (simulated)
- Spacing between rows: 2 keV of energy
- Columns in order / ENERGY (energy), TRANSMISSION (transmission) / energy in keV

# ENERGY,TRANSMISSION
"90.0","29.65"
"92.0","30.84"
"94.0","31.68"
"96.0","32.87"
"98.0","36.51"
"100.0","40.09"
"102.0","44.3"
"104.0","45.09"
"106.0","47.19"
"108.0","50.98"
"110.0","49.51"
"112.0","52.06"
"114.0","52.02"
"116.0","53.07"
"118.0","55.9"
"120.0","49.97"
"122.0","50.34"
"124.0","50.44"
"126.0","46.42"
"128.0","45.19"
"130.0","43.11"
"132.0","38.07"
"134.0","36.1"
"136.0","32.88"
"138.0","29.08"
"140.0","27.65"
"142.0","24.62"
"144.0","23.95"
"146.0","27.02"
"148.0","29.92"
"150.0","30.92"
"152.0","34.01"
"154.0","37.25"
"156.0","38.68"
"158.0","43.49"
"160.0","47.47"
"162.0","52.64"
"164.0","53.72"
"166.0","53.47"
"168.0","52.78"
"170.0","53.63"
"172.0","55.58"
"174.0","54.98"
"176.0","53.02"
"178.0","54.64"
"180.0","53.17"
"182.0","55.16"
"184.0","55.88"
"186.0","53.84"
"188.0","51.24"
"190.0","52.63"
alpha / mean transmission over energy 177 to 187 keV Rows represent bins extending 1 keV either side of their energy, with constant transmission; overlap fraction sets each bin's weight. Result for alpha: 54.5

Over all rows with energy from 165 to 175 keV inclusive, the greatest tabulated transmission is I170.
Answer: 55.58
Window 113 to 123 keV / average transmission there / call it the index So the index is 52.3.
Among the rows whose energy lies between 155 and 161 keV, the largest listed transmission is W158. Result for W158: 47.47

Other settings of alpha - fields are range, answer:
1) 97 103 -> 40.3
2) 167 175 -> 54.2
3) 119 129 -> 48.5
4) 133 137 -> 34.5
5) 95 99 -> 34.7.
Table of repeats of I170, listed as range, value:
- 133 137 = 36.1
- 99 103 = 44.3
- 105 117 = 53.07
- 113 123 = 55.9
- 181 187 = 55.88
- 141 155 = 37.25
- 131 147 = 38.07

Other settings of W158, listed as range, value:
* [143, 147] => 27.02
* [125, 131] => 46.42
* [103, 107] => 47.19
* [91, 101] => 40.09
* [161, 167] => 53.72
